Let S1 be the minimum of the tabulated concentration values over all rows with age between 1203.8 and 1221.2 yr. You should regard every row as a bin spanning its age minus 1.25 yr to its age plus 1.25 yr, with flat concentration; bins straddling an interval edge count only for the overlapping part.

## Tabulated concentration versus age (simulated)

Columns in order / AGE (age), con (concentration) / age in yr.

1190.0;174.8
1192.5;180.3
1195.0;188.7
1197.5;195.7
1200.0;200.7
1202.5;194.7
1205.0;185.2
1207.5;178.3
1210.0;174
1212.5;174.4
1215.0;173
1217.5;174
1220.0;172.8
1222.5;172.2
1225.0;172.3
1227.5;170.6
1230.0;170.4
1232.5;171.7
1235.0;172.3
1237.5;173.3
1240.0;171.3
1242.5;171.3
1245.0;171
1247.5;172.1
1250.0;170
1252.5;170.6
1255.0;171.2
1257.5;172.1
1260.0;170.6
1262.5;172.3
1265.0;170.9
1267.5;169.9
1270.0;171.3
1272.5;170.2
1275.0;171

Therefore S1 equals 172.8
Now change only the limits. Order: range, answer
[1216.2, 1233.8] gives 170.4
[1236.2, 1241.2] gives 171.3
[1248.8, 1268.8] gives 169.9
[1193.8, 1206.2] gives 185.2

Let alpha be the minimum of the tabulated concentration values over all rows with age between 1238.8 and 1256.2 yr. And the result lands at 170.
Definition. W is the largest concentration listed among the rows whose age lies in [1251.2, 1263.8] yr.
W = 172.3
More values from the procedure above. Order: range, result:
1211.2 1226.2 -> 174.4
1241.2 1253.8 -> 172.1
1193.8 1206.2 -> 200.7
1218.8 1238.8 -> 173.3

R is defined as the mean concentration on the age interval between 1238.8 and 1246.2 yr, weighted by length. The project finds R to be 171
